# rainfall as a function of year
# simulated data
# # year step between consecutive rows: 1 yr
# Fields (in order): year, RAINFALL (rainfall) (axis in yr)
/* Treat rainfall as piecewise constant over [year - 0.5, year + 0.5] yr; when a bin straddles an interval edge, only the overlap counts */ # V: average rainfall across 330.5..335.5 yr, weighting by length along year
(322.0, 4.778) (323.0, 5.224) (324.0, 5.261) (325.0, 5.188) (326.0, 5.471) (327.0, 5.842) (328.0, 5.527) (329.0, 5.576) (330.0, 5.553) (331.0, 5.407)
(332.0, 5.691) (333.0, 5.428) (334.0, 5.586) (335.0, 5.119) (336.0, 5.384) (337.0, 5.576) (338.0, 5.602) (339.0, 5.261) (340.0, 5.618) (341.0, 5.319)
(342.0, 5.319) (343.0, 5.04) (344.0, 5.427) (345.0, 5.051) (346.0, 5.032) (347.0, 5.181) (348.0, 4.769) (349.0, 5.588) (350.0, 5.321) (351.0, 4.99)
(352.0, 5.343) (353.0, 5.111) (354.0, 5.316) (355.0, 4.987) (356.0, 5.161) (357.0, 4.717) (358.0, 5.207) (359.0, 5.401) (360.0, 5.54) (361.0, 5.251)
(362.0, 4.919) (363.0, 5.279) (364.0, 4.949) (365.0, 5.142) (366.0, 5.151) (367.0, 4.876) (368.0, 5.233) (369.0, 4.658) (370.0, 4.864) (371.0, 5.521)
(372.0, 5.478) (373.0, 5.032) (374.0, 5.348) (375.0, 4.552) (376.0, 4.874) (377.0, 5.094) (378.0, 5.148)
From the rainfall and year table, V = 5.45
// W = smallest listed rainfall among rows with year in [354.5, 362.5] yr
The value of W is 4.717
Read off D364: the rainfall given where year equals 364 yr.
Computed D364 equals 4.949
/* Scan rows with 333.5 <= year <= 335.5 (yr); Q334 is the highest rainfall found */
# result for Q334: 5.586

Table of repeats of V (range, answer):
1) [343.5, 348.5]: 5.09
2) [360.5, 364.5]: 5.1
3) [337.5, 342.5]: 5.42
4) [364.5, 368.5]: 5.1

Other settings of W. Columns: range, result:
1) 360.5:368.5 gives 4.876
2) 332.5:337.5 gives 5.119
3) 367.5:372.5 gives 4.658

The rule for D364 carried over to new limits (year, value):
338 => 5.602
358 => 5.207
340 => 5.618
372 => 5.478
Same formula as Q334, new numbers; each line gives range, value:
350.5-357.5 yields 5.343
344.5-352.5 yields 5.588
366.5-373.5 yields 5.521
